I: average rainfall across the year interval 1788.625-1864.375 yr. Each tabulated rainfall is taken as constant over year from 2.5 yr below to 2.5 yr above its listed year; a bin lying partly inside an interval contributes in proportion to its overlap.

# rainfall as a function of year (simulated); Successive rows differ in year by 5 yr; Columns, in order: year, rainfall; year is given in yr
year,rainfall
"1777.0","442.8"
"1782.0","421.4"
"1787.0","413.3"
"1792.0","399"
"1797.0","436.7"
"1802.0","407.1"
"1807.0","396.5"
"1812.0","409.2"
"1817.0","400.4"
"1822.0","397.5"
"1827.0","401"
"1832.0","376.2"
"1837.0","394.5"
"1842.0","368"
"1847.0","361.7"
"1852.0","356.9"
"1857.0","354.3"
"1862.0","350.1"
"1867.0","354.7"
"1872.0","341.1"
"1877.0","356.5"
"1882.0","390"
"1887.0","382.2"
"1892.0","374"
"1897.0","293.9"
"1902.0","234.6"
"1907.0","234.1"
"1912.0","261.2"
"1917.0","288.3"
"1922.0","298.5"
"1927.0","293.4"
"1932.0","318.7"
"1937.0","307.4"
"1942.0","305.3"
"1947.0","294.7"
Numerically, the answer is 388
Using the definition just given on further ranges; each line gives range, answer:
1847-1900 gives 355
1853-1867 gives 353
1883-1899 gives 356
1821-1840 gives 391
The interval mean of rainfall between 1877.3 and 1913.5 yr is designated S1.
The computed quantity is 314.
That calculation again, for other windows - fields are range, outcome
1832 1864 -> 365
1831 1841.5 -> 383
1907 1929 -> 279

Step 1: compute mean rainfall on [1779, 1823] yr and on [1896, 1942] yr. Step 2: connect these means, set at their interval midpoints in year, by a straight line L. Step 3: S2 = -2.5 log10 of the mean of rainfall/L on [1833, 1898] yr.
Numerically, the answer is -0.070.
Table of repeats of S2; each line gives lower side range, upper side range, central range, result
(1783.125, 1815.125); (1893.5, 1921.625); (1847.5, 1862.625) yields -0.06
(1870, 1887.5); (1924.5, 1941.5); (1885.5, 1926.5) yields 0.15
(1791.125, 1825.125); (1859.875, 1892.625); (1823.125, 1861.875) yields 0.04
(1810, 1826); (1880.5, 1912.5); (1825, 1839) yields -0.01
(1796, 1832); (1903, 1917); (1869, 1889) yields -0.21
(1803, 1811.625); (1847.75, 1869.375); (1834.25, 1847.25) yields -0.02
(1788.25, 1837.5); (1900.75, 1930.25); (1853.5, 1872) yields -0.04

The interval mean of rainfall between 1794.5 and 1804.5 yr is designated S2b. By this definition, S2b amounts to 422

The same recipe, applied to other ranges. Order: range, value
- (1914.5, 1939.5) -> 301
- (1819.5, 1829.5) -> 399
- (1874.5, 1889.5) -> 376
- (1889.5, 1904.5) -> 301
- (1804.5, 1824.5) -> 401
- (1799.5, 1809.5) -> 402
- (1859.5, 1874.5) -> 349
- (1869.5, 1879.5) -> 349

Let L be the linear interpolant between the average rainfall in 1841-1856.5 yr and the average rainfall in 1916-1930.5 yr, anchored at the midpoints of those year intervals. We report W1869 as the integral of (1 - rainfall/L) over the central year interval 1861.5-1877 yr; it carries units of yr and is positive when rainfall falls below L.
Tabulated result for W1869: -0.3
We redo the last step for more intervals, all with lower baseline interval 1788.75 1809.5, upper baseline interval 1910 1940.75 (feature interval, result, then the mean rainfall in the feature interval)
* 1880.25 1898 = -1.93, 364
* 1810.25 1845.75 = -0.66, 391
